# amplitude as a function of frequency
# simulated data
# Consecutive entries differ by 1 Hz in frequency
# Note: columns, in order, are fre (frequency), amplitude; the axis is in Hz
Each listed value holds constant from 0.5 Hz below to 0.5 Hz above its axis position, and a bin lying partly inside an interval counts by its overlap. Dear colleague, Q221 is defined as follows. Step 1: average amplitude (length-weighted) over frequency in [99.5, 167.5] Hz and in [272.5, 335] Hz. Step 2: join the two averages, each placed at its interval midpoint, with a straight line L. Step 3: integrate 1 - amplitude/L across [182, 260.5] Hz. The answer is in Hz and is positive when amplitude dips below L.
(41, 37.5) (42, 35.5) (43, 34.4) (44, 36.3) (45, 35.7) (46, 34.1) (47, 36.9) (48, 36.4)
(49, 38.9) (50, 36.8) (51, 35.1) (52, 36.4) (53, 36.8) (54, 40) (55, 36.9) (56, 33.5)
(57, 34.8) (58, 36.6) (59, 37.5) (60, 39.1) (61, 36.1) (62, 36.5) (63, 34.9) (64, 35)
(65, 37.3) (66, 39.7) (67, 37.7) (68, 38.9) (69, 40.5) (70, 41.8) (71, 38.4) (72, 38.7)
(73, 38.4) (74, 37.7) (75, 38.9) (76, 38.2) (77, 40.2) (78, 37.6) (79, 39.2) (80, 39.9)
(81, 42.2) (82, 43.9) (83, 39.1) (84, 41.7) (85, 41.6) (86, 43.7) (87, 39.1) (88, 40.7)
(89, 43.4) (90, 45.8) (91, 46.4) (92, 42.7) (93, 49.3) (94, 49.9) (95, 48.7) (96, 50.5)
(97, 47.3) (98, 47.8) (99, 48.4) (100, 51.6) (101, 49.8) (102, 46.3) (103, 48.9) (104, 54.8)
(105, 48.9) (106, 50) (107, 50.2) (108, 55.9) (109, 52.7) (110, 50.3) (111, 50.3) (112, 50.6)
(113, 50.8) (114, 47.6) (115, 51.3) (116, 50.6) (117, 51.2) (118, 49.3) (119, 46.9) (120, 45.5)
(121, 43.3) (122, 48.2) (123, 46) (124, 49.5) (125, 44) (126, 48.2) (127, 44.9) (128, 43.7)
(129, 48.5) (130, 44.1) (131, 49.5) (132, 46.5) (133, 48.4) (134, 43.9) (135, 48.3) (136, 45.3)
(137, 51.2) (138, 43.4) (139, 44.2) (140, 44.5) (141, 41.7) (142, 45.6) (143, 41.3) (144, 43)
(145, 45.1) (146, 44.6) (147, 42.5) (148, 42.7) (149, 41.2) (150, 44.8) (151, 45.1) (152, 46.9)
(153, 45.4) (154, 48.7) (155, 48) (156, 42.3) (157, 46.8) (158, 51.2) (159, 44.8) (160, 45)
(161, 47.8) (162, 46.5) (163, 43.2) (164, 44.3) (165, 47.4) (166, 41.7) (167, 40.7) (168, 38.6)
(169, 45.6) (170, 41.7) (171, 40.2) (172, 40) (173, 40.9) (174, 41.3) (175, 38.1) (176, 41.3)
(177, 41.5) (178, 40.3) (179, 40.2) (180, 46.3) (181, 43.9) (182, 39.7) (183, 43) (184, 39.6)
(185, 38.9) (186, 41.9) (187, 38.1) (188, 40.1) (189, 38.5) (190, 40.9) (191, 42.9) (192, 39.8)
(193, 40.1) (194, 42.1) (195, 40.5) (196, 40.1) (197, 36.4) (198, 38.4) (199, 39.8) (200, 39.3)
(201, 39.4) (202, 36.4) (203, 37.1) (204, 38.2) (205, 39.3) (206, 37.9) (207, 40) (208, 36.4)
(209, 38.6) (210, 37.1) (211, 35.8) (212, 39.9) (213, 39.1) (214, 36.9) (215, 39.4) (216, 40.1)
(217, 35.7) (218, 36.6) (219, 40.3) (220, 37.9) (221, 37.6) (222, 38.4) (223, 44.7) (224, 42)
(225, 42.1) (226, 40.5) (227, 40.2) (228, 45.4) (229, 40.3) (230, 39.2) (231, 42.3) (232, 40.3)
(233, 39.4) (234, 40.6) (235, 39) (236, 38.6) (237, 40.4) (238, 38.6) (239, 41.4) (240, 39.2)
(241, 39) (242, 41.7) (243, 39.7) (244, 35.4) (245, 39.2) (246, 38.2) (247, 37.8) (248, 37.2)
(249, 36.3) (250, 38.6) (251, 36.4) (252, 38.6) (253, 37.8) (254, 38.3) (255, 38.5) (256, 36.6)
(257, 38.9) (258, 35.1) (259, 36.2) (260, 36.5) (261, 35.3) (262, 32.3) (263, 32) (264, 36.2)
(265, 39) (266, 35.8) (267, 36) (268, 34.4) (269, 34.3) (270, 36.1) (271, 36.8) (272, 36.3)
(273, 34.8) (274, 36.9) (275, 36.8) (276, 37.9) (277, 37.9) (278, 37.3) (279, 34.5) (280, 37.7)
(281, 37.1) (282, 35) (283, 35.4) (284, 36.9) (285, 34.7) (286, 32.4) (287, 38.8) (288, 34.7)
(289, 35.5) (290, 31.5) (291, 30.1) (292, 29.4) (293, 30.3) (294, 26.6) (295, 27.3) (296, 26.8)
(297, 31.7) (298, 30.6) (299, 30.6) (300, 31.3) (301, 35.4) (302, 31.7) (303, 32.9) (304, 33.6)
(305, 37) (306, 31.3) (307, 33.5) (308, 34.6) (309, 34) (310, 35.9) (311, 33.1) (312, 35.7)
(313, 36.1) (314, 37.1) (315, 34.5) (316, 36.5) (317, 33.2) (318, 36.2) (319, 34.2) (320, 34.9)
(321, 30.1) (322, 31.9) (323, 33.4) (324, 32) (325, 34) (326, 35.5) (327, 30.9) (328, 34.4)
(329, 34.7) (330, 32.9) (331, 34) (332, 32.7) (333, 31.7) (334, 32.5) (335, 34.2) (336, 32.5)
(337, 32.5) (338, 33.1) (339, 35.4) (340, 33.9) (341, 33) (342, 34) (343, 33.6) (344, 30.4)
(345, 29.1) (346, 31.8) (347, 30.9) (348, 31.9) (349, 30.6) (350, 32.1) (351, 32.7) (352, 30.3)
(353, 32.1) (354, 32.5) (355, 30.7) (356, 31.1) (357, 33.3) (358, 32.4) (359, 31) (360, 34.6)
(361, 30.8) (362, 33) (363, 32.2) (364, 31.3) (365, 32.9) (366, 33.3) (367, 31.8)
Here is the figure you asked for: 1.9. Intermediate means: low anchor 46.9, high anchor 33.8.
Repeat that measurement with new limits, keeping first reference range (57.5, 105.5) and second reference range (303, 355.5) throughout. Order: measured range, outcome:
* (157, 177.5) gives -2.09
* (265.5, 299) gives 0.82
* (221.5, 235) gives -1.52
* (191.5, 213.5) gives -0.48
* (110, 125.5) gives -2.80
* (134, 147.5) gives -1.51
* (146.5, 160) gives -1.94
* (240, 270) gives -0.82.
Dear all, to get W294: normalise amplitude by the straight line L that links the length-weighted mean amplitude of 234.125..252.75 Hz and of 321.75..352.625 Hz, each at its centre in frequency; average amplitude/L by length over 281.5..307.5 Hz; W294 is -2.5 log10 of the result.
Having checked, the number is 0.09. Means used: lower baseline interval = 38.7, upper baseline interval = 32.7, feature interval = 32.5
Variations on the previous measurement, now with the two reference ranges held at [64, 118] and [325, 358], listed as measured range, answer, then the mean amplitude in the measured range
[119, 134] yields -0.08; 46.4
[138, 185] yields -0.05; 43.4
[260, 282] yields 0.00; 36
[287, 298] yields 0.14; 30.8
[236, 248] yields -0.04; 39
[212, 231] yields -0.04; 39.9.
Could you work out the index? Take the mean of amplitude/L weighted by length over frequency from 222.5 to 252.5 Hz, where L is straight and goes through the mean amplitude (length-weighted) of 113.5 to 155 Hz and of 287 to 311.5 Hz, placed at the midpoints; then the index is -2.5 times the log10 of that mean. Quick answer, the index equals -0.066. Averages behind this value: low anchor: 46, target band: 39.7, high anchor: 32.2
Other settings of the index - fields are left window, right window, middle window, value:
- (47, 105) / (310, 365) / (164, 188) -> -0.090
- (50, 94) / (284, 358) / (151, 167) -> -0.228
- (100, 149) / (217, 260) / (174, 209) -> 0.069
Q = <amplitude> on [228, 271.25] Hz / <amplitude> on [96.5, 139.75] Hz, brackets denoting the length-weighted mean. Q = 0.8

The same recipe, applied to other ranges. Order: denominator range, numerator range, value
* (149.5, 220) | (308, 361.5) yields 0.80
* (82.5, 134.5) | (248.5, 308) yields 0.73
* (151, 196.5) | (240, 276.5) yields 0.87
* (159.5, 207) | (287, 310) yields 0.78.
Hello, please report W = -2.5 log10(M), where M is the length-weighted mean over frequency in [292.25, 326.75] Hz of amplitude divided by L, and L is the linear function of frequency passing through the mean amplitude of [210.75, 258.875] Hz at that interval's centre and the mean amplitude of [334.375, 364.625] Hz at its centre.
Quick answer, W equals 0.05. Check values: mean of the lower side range 39.1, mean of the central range 33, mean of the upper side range 32.2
